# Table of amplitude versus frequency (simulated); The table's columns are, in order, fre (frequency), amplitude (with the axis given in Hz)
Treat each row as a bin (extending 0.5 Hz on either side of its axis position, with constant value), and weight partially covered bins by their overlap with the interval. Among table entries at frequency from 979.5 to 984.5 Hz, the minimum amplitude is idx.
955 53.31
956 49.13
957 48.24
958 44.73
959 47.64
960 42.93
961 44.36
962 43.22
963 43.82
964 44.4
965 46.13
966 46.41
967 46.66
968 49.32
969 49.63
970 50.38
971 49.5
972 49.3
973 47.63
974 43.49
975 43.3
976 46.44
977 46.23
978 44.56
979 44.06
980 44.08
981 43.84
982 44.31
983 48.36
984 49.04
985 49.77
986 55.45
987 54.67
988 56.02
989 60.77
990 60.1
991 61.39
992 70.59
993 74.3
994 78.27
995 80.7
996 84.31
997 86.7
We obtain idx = 43.84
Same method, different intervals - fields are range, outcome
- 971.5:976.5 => 43.3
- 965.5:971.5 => 46.41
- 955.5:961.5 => 42.93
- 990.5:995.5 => 61.39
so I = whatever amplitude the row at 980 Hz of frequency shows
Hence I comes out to 44.08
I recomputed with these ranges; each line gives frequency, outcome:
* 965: 46.13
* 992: 70.59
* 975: 43.3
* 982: 44.31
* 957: 48.24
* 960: 42.93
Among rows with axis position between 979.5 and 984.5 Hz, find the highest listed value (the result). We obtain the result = 49.04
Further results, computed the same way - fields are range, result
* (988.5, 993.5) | 74.3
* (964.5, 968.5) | 49.32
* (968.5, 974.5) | 50.38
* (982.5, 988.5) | 56.02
